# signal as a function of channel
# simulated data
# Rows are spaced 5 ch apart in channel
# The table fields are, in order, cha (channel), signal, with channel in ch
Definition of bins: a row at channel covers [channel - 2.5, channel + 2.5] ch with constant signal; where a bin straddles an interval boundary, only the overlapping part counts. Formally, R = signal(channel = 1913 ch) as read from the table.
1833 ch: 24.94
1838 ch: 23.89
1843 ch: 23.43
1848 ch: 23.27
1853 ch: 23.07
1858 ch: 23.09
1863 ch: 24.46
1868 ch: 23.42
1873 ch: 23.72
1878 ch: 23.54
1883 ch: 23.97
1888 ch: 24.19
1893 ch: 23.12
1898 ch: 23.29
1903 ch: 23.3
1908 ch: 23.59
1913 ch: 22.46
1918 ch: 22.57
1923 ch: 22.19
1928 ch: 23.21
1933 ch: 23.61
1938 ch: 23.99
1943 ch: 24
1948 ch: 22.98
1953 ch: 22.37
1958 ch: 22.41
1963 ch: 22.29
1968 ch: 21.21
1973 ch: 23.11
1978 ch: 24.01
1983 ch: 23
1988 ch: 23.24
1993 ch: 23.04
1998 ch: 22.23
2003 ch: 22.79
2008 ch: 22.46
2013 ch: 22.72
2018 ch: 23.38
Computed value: 22.46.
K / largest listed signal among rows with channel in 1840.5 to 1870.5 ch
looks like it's 24.46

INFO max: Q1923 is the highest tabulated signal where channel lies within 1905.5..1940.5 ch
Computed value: 23.99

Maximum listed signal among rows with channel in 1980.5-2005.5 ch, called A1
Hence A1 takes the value 23.24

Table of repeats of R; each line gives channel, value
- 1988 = 23.24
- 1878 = 23.54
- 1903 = 23.3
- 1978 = 24.01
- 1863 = 24.46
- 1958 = 22.41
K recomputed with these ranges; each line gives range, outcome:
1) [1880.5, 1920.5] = 24.19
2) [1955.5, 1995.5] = 24.01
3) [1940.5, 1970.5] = 24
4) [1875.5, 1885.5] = 23.97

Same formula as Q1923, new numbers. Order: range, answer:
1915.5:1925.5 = 22.57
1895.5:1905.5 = 23.3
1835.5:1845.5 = 23.89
